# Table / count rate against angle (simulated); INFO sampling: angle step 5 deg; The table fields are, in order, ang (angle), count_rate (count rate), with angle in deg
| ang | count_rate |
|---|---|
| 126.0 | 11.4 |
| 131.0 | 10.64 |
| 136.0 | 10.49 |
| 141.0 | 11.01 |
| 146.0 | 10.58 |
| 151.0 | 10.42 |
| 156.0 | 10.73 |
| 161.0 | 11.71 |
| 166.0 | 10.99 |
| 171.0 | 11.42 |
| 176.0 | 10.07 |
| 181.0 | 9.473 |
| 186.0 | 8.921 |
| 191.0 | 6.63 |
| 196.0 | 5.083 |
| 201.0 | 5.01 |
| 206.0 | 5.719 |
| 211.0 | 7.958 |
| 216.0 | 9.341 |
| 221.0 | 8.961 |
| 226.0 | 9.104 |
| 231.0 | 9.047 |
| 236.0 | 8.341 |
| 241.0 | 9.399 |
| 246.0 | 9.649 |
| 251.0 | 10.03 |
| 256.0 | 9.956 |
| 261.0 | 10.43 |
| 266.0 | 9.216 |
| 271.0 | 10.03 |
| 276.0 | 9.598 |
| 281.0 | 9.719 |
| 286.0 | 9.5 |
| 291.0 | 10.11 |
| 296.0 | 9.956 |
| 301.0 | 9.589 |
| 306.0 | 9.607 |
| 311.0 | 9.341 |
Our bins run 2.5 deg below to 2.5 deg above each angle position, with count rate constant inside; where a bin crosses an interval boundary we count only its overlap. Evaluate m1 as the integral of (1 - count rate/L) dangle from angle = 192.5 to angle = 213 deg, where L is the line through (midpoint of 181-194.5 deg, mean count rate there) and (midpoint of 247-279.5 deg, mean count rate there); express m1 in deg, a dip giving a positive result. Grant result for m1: 5.86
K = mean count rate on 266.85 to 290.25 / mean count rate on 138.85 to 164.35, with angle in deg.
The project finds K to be 0.89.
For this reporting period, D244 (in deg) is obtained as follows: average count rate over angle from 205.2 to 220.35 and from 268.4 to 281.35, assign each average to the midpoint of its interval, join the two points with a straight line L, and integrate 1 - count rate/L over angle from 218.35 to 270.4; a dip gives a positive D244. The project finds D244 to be -2.93 deg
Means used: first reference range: 8.05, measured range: 9.44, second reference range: 9.79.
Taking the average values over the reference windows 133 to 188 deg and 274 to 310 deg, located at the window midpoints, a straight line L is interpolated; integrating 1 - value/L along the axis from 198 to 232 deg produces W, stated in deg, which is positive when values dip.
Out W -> 8.0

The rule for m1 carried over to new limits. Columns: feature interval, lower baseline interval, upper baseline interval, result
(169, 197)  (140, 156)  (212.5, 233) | 3.38 deg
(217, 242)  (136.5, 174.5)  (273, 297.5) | 3.17 deg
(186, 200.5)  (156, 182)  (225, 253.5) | 5.67 deg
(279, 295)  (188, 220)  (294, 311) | -1.03 deg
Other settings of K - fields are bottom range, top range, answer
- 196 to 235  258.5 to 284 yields 1.27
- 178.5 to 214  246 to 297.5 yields 1.41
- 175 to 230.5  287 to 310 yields 1.25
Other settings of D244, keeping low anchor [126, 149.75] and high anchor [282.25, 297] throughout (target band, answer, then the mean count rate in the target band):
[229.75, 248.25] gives 1.9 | 9.11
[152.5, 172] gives -1.0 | 11.2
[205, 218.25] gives 3.1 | 7.86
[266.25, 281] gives 0.3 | 9.71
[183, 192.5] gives 2.2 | 7.99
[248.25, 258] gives 0.1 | 9.99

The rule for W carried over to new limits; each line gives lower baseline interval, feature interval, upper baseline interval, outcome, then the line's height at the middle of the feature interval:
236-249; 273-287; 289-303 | 0.1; 9.72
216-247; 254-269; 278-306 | -0.7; 9.41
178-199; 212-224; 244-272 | -0.7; 8.53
